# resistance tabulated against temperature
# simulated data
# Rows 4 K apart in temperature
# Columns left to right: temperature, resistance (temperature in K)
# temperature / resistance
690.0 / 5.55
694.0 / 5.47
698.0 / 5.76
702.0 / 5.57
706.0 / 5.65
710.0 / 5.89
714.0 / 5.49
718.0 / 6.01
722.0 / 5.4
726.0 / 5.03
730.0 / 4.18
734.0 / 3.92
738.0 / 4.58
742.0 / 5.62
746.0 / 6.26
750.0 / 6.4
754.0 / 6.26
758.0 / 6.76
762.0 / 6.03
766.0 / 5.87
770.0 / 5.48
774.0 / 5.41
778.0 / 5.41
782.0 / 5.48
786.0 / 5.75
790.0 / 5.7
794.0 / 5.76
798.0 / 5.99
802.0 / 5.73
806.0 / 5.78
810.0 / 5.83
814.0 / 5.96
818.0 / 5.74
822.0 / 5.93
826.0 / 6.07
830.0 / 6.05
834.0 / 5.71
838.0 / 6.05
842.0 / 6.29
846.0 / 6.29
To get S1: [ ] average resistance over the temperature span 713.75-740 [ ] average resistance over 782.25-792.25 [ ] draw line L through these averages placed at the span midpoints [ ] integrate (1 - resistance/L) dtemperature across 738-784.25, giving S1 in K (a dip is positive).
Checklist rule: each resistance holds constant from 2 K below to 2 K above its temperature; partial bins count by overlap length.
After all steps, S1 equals -4.4 K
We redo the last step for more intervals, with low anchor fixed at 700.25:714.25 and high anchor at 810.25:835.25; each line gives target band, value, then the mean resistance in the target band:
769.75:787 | 1.0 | 5.49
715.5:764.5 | 1.7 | 5.54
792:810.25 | 0.2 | 5.82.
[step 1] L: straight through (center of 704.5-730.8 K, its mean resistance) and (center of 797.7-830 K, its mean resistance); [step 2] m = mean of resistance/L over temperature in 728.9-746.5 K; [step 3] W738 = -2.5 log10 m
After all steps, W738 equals 0.145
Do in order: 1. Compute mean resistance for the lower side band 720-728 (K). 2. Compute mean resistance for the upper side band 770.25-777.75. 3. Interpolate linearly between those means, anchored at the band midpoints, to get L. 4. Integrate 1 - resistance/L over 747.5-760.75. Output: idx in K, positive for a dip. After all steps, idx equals -2.7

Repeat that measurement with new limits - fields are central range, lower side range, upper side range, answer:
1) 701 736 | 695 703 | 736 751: 2.7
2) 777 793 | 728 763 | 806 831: 0.4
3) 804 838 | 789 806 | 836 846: 0.7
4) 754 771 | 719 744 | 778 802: -2.6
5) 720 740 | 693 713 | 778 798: 3.7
